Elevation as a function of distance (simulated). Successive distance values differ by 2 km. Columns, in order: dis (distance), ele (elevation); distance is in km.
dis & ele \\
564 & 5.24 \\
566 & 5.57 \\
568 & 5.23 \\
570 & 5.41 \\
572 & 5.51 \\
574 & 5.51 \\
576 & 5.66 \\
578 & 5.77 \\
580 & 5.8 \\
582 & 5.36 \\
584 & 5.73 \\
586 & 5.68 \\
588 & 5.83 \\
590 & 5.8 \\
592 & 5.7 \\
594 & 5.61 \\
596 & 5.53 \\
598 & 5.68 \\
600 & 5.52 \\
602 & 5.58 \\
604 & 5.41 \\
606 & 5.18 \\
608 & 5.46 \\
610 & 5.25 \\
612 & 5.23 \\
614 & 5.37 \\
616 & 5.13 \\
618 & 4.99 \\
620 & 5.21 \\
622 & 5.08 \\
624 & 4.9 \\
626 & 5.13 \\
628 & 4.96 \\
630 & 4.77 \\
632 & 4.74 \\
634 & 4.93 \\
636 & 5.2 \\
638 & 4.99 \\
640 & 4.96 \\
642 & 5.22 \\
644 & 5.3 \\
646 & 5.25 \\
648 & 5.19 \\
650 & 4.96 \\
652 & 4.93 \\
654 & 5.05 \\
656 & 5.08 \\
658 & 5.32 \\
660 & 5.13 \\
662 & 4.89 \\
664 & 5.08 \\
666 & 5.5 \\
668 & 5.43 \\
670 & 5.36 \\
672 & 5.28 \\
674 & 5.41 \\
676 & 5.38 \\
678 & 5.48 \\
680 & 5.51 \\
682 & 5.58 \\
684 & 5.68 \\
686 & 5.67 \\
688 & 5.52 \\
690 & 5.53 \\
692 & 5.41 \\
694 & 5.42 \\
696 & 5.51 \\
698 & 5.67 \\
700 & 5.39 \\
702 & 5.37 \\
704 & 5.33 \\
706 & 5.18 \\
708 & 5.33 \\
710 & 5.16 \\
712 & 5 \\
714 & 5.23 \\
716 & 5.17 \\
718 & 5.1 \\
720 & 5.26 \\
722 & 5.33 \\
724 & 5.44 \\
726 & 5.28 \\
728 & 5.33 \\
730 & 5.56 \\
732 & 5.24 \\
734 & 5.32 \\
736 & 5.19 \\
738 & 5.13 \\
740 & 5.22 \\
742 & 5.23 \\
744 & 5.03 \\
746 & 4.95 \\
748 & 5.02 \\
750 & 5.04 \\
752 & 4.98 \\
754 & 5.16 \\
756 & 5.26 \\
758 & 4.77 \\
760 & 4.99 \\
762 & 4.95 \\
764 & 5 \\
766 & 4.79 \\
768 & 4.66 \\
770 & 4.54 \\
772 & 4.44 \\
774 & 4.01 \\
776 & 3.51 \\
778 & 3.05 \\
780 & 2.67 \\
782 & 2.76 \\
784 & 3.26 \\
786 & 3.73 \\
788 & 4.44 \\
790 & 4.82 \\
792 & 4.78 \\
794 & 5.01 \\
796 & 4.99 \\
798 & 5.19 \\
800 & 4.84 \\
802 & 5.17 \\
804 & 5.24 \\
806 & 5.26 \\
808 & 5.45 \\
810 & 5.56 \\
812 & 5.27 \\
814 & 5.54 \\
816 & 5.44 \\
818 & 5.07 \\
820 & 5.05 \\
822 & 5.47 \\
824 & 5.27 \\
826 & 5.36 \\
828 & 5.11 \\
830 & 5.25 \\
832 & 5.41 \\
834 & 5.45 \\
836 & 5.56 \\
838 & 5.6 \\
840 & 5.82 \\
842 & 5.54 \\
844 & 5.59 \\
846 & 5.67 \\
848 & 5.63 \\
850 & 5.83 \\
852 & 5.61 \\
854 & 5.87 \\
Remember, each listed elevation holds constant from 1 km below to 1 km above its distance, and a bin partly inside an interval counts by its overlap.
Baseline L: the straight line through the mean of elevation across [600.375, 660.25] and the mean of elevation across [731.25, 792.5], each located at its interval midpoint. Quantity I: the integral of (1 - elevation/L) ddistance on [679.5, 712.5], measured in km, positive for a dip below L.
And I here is -3.9 km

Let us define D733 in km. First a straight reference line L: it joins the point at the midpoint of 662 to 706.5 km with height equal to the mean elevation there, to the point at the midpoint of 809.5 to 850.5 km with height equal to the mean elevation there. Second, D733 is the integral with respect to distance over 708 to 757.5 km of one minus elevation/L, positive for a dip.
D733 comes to 2.2 km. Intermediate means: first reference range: 5.43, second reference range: 5.45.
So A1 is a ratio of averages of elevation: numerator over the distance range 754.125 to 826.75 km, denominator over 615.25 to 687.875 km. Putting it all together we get 0.9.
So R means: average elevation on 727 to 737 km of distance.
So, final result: 5.33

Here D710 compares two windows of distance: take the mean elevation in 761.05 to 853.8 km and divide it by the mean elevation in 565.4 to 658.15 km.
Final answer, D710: 0.93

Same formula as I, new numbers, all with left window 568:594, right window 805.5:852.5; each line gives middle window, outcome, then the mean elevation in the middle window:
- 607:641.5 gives 3.20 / 5.08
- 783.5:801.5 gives 2.83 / 4.62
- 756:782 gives 5.84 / 4.26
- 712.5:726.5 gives 0.71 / 5.25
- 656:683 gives 1.17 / 5.33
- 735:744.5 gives 0.60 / 5.17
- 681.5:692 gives -0.05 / 5.58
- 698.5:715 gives 0.83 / 5.26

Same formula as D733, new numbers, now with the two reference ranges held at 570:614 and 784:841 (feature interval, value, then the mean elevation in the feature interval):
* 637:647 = 0.6 km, 5.14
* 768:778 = 2.2 km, 4.07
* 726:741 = 0.0 km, 5.28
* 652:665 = 0.8 km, 5.08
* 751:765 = 0.6 km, 5.02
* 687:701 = -0.3 km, 5.49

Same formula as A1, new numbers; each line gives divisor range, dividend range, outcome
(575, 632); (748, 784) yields 0.81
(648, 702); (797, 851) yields 1.01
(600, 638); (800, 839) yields 1.04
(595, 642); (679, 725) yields 1.04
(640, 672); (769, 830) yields 0.91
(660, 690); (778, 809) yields 0.82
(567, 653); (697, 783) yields 0.92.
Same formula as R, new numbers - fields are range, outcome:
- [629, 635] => 4.81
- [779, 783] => 2.71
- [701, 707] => 5.29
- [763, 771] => 4.75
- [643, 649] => 5.25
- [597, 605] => 5.55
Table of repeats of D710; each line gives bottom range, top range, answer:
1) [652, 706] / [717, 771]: 0.95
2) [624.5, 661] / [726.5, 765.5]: 1.01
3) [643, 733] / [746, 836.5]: 0.90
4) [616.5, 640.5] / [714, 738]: 1.06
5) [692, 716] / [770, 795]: 0.73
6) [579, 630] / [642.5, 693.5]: 0.99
